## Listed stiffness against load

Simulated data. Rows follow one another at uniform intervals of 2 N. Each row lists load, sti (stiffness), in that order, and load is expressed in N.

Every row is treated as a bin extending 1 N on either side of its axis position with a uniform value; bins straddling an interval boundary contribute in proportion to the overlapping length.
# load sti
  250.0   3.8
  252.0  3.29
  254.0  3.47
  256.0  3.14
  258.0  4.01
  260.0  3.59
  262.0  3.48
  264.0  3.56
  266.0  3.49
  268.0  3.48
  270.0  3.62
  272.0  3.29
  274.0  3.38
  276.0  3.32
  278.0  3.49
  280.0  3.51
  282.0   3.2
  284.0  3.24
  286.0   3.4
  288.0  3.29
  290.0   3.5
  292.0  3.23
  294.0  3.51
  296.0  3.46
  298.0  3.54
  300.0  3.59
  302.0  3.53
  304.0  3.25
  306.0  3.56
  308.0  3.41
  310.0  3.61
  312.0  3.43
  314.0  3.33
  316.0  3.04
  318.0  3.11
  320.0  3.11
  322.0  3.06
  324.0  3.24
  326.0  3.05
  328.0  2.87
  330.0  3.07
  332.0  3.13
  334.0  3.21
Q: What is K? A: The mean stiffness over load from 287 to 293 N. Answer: 3.34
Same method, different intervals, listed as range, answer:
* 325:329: 2.96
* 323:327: 3.15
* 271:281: 3.4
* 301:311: 3.47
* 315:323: 3.08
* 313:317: 3.19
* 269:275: 3.43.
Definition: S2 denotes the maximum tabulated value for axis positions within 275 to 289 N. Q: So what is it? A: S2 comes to 3.51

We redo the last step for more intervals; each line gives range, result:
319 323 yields 3.11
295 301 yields 3.59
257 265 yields 4.01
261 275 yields 3.62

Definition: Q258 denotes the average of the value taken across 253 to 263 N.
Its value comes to 3.54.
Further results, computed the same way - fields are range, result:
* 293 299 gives 3.5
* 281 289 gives 3.28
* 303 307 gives 3.41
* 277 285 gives 3.36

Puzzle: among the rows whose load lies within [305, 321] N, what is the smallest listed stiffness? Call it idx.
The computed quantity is 3.04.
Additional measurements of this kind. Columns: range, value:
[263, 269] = 3.48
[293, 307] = 3.25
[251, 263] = 3.14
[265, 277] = 3.29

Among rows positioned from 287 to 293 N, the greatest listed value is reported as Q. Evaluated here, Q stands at 3.5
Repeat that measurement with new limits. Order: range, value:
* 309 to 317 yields 3.61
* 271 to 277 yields 3.38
